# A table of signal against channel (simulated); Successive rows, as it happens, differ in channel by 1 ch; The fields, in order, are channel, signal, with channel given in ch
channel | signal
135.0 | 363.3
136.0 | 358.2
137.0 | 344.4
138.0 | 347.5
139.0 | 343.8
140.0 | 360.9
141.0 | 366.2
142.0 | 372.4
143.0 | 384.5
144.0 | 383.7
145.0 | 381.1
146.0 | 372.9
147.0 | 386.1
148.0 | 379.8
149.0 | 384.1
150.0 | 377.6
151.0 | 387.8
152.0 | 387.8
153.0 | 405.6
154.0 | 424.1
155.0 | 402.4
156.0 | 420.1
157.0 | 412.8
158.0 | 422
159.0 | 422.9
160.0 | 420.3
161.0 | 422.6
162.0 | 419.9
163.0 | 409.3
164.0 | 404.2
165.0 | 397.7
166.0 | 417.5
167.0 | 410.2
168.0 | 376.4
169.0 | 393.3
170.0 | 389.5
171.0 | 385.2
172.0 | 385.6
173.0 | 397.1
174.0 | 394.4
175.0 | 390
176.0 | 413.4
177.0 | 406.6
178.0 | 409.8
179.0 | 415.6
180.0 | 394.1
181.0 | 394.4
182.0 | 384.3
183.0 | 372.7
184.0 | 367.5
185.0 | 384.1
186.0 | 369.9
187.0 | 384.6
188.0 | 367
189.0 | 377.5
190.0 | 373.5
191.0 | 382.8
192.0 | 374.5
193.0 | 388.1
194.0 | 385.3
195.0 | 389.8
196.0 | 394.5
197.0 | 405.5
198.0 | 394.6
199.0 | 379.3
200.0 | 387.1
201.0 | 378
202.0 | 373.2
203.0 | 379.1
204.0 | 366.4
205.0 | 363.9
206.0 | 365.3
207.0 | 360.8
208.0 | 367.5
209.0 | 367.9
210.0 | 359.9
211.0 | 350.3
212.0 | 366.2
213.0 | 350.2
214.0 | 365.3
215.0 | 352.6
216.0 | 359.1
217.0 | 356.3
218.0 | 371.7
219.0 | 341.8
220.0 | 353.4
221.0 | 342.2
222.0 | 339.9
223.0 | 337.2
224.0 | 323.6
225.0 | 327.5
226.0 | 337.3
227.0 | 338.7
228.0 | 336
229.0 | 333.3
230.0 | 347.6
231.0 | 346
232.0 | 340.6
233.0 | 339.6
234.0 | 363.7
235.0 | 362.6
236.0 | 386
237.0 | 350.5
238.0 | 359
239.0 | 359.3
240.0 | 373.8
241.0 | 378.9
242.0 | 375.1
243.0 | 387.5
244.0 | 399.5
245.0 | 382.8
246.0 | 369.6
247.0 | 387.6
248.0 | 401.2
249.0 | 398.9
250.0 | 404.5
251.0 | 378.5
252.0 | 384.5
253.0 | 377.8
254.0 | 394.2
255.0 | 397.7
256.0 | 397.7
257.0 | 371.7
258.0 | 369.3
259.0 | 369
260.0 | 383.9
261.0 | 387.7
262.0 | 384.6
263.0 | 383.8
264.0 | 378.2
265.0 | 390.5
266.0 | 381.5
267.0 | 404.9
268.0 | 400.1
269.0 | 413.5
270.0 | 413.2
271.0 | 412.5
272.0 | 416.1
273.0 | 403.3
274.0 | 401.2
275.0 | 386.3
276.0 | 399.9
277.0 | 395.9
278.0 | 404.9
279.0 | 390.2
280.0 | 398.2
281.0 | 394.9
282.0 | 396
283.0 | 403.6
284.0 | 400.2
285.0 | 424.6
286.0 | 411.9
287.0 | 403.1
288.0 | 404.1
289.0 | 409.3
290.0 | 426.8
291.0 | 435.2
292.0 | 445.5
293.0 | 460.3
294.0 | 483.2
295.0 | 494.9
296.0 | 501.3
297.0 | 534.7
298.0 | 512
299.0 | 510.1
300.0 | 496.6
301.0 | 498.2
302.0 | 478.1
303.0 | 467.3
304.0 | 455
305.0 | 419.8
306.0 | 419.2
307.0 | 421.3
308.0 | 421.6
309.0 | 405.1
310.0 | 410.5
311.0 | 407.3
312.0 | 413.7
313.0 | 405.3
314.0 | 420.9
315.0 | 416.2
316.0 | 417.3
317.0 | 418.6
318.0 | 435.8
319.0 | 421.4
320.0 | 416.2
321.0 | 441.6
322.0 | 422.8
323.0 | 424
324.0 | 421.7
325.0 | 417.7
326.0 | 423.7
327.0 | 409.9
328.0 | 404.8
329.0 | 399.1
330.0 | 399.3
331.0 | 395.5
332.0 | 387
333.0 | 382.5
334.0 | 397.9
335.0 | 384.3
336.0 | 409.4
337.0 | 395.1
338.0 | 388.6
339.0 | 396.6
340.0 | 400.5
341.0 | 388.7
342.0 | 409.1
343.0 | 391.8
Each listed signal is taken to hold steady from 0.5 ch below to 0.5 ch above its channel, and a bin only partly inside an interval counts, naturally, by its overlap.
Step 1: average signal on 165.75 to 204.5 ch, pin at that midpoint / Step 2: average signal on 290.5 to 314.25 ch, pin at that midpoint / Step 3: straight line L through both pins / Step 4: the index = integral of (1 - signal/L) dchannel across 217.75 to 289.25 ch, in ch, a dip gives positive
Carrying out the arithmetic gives 8.1 ch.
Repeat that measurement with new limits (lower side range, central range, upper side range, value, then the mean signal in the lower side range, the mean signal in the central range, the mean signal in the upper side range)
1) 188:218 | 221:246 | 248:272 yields 1.79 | 373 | 355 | 391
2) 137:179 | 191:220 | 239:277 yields 1.55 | 394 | 371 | 390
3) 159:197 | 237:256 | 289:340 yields 1.33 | 394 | 383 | 431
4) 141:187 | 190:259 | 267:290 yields 5.54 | 396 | 368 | 404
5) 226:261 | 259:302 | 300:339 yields -3.08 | 372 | 423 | 418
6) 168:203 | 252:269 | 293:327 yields 1.40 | 387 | 387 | 444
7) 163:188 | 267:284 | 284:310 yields 1.52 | 393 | 402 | 452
